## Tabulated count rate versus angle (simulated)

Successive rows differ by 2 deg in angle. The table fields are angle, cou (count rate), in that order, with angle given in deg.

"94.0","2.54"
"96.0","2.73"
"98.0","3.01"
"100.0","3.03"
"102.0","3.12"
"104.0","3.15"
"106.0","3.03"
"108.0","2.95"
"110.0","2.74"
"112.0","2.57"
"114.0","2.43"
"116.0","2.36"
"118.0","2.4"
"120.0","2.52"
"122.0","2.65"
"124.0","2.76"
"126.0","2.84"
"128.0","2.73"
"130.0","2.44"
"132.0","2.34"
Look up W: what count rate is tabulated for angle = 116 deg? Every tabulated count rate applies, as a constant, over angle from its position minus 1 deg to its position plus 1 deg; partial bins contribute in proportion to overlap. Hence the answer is 2.36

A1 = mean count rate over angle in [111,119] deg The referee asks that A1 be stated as 2.44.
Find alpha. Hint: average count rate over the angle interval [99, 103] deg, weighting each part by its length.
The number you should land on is 3.08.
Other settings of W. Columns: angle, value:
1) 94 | 2.54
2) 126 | 2.84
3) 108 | 2.95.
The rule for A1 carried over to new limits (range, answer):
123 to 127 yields 2.8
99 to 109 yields 3.06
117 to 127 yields 2.63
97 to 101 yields 3.02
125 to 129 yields 2.79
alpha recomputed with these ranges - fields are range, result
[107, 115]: 2.67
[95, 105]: 3.01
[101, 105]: 3.13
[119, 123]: 2.58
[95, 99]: 2.87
